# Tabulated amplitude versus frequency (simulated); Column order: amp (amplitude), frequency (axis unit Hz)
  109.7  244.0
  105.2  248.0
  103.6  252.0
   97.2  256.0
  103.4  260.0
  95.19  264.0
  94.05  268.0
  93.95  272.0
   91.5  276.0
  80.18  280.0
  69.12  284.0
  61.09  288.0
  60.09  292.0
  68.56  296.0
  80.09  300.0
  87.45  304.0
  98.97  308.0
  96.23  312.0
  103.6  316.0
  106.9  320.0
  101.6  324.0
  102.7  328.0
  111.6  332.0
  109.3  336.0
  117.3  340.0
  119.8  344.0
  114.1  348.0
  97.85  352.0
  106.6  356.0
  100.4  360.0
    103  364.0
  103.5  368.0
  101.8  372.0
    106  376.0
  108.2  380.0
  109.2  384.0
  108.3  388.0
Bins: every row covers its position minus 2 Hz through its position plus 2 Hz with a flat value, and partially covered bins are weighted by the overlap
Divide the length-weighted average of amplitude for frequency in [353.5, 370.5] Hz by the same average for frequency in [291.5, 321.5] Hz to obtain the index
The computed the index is 1.2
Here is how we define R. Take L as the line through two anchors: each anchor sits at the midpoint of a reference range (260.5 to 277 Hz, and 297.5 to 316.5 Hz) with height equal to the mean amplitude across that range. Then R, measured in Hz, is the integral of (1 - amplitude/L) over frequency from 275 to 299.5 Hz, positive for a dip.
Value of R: 5.7 Hz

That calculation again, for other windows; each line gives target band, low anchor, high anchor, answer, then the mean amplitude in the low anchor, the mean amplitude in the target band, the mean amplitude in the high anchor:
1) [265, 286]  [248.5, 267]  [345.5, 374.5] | 3.02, 100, 86.2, 104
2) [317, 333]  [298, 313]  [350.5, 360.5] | -1.74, 90.3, 105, 102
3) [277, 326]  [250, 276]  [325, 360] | 8.88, 97.4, 84.6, 109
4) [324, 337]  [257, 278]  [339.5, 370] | -0.33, 95.7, 107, 107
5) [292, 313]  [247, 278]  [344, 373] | 3.66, 97.8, 83.3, 105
